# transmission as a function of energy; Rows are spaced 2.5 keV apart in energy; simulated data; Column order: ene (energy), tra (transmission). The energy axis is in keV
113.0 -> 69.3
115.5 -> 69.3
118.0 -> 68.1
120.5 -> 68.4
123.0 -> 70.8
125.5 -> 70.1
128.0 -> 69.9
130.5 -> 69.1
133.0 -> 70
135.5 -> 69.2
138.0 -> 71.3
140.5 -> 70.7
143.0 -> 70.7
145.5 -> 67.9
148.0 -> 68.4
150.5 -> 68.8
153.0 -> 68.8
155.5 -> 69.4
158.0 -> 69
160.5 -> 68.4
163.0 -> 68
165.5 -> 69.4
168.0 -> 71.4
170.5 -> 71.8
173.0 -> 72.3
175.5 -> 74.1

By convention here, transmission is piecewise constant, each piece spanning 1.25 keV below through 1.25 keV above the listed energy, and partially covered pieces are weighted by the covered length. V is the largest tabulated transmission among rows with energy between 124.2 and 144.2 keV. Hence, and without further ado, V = 71.3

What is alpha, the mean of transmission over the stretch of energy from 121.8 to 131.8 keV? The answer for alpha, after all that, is 70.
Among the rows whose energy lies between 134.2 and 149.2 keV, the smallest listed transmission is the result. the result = 67.9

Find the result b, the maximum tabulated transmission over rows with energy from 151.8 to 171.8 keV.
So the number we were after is 71.8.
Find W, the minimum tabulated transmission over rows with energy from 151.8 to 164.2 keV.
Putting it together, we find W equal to 68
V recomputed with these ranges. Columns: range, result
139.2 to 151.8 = 70.7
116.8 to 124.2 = 70.8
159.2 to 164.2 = 68.4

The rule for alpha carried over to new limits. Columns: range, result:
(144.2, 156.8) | 68.7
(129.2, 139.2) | 69.9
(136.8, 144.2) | 70.9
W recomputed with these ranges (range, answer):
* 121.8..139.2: 69.1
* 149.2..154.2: 68.8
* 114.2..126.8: 68.1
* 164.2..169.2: 69.4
